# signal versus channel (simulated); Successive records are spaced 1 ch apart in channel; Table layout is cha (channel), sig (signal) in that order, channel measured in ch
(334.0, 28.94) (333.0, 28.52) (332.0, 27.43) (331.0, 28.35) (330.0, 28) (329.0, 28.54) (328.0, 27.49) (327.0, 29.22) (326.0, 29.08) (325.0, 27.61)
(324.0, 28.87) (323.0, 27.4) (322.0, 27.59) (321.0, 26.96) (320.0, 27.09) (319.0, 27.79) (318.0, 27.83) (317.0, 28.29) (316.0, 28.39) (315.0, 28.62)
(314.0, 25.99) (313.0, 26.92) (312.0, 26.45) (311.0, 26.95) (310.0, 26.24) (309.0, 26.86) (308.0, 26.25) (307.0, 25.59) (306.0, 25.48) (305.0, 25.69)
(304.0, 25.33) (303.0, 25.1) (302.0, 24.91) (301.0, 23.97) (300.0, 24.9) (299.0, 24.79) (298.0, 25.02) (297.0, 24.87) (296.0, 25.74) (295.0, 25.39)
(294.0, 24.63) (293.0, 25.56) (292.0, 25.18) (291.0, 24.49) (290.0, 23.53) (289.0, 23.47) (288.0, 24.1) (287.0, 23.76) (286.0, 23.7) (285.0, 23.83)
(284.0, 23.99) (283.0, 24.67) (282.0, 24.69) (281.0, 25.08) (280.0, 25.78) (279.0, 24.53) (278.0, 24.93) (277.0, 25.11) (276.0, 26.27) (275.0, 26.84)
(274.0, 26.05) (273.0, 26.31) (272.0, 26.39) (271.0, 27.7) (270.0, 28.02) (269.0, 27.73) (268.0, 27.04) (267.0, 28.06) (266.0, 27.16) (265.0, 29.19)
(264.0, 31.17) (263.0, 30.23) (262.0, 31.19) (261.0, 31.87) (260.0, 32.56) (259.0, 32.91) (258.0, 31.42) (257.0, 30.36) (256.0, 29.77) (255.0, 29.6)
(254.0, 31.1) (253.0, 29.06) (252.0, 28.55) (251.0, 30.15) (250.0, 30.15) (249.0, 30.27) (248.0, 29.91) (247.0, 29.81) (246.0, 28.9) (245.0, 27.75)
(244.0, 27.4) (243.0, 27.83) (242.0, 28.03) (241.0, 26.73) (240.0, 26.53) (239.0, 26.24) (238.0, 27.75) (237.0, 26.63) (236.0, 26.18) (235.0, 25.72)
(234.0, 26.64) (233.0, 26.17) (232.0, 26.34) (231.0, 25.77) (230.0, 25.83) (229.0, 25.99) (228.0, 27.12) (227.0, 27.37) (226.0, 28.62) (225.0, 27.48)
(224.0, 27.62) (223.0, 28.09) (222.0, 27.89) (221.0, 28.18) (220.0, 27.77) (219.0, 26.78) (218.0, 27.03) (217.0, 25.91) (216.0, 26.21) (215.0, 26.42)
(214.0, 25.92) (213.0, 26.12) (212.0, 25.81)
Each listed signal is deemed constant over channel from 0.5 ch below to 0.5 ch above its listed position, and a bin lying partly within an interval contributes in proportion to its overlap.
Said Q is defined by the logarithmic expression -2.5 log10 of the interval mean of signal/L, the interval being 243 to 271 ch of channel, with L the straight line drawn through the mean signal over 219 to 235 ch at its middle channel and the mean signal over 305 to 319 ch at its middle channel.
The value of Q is -0.10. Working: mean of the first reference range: 27.1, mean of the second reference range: 26.9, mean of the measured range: 29.6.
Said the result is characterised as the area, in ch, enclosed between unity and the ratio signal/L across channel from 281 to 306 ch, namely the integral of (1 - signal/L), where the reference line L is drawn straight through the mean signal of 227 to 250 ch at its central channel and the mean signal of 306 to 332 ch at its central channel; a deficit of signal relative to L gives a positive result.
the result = 2.5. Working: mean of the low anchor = 27.3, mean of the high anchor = 27.5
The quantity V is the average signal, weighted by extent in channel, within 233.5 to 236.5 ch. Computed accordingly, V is 26.2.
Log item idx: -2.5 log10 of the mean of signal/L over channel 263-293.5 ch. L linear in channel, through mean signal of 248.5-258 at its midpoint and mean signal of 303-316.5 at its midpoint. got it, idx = 0.10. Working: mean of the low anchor 30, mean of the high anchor 26.5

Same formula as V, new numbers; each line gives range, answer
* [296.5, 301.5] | 24.7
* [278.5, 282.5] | 25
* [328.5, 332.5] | 28.1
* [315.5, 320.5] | 27.9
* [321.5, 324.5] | 28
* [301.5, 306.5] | 25.3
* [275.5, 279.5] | 25.2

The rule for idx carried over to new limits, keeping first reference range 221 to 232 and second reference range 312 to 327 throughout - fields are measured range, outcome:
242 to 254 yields -0.07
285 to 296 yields 0.13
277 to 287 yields 0.12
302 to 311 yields 0.07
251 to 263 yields -0.13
